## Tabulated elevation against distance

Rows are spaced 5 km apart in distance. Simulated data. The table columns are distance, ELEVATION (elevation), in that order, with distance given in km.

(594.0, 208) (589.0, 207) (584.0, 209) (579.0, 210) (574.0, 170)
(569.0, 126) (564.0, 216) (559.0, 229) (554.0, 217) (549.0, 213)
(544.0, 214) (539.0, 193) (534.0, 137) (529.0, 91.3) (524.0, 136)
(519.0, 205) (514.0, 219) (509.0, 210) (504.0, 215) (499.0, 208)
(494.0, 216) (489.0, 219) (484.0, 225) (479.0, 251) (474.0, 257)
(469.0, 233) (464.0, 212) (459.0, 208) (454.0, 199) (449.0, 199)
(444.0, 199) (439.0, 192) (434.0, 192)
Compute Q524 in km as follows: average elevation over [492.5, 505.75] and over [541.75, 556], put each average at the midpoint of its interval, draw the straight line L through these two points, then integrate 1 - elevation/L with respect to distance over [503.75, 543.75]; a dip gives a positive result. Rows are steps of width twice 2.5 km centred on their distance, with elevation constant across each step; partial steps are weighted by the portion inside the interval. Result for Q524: 7.1 km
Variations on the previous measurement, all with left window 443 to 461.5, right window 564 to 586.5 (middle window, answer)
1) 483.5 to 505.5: -2.3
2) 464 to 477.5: -2.8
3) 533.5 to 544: 0.4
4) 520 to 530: 3.1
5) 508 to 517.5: -1.1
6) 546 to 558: -2.0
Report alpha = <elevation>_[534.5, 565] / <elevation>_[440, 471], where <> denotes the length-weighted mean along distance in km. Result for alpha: 1.0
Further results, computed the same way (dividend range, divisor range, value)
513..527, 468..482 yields 0.73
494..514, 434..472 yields 1.03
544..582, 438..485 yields 0.91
